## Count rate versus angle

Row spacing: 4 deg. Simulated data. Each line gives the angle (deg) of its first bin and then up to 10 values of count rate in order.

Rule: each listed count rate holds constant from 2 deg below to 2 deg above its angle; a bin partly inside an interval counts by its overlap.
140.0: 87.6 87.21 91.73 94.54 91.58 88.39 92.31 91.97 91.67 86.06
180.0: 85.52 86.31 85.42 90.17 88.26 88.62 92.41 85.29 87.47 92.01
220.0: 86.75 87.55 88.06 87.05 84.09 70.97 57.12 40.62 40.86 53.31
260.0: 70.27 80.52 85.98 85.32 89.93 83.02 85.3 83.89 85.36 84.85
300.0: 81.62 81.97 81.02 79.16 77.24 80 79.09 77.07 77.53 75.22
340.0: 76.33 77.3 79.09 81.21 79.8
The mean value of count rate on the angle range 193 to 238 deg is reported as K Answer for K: 88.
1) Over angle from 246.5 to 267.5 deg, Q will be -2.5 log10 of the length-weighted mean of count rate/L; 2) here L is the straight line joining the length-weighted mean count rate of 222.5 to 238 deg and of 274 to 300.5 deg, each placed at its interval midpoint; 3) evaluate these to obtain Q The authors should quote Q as 0.40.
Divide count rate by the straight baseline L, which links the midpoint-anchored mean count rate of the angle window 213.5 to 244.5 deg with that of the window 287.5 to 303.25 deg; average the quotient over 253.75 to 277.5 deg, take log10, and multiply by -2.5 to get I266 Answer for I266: 0.09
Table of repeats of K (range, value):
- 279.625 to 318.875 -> 82.3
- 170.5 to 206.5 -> 88.2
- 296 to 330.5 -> 79.9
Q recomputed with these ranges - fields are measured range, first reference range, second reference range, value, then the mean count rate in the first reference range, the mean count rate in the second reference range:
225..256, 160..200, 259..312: 0.27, 88.6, 83.1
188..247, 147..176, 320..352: 0.04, 91.4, 77.8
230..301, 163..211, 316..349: 0.10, 88.6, 77.6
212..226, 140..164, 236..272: -0.20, 90.6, 64.9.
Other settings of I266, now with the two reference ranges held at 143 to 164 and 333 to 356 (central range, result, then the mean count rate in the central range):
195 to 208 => -0.02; 89.2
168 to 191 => 0.02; 87.6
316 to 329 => 0.01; 78.6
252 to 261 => 0.44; 56.2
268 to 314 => -0.03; 83.9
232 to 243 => 0.11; 77.4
